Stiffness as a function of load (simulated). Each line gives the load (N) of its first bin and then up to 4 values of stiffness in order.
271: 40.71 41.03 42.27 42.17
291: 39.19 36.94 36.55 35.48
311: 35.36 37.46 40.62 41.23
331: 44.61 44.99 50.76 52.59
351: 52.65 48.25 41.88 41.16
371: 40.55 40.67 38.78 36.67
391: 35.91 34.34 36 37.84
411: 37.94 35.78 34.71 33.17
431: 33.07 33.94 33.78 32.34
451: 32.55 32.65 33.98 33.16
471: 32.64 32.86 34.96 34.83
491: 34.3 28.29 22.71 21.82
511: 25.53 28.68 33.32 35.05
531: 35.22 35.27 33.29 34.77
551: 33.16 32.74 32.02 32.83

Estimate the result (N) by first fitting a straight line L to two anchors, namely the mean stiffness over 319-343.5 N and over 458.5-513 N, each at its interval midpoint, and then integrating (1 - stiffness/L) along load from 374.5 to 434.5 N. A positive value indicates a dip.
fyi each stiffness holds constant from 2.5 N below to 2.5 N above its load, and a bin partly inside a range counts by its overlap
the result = 2.77 N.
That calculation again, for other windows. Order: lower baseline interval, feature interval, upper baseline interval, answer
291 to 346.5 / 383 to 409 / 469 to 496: 0.8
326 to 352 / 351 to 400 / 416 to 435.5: 2.3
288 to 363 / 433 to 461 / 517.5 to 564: 3.3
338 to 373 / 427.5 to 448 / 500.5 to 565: 3.3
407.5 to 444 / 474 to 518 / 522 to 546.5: 6.8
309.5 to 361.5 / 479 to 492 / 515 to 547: 0.6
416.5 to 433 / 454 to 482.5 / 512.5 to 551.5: 0.3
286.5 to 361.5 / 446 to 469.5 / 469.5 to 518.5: -0.5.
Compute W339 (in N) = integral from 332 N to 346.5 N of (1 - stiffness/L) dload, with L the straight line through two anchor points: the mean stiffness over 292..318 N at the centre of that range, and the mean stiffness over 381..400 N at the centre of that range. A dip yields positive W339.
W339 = -4.9 N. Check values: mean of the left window 36.5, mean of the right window 36.1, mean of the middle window 48.5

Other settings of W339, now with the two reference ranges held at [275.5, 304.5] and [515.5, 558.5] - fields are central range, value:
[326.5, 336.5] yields -1.4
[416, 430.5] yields 0.9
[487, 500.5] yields 1.7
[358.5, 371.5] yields -1.2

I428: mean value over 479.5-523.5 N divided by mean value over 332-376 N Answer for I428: 0.6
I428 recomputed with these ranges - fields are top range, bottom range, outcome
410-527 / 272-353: 0.76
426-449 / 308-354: 0.75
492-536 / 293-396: 0.71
